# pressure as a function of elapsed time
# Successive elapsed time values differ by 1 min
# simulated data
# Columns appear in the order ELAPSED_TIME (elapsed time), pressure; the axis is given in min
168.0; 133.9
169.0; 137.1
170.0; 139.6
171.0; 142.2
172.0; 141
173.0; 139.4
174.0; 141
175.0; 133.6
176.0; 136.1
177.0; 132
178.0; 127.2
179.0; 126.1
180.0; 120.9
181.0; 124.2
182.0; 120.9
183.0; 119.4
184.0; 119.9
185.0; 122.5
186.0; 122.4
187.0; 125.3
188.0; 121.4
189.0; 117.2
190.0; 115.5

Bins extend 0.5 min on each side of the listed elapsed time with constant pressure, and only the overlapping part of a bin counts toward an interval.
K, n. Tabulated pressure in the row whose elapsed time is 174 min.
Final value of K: 141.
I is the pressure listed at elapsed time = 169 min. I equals 137.1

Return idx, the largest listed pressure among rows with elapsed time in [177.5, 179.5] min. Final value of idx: 127.2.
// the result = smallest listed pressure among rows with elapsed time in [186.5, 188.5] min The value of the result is 121.4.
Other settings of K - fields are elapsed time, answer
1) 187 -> 125.3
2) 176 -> 136.1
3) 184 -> 119.9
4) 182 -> 120.9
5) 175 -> 133.6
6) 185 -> 122.5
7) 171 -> 142.2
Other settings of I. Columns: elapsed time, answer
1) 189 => 117.2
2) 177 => 132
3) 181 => 124.2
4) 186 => 122.4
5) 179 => 126.1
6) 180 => 120.9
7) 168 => 133.9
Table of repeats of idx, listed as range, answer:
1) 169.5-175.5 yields 142.2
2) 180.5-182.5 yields 124.2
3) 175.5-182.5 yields 136.1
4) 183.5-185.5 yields 122.5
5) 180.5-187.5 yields 125.3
